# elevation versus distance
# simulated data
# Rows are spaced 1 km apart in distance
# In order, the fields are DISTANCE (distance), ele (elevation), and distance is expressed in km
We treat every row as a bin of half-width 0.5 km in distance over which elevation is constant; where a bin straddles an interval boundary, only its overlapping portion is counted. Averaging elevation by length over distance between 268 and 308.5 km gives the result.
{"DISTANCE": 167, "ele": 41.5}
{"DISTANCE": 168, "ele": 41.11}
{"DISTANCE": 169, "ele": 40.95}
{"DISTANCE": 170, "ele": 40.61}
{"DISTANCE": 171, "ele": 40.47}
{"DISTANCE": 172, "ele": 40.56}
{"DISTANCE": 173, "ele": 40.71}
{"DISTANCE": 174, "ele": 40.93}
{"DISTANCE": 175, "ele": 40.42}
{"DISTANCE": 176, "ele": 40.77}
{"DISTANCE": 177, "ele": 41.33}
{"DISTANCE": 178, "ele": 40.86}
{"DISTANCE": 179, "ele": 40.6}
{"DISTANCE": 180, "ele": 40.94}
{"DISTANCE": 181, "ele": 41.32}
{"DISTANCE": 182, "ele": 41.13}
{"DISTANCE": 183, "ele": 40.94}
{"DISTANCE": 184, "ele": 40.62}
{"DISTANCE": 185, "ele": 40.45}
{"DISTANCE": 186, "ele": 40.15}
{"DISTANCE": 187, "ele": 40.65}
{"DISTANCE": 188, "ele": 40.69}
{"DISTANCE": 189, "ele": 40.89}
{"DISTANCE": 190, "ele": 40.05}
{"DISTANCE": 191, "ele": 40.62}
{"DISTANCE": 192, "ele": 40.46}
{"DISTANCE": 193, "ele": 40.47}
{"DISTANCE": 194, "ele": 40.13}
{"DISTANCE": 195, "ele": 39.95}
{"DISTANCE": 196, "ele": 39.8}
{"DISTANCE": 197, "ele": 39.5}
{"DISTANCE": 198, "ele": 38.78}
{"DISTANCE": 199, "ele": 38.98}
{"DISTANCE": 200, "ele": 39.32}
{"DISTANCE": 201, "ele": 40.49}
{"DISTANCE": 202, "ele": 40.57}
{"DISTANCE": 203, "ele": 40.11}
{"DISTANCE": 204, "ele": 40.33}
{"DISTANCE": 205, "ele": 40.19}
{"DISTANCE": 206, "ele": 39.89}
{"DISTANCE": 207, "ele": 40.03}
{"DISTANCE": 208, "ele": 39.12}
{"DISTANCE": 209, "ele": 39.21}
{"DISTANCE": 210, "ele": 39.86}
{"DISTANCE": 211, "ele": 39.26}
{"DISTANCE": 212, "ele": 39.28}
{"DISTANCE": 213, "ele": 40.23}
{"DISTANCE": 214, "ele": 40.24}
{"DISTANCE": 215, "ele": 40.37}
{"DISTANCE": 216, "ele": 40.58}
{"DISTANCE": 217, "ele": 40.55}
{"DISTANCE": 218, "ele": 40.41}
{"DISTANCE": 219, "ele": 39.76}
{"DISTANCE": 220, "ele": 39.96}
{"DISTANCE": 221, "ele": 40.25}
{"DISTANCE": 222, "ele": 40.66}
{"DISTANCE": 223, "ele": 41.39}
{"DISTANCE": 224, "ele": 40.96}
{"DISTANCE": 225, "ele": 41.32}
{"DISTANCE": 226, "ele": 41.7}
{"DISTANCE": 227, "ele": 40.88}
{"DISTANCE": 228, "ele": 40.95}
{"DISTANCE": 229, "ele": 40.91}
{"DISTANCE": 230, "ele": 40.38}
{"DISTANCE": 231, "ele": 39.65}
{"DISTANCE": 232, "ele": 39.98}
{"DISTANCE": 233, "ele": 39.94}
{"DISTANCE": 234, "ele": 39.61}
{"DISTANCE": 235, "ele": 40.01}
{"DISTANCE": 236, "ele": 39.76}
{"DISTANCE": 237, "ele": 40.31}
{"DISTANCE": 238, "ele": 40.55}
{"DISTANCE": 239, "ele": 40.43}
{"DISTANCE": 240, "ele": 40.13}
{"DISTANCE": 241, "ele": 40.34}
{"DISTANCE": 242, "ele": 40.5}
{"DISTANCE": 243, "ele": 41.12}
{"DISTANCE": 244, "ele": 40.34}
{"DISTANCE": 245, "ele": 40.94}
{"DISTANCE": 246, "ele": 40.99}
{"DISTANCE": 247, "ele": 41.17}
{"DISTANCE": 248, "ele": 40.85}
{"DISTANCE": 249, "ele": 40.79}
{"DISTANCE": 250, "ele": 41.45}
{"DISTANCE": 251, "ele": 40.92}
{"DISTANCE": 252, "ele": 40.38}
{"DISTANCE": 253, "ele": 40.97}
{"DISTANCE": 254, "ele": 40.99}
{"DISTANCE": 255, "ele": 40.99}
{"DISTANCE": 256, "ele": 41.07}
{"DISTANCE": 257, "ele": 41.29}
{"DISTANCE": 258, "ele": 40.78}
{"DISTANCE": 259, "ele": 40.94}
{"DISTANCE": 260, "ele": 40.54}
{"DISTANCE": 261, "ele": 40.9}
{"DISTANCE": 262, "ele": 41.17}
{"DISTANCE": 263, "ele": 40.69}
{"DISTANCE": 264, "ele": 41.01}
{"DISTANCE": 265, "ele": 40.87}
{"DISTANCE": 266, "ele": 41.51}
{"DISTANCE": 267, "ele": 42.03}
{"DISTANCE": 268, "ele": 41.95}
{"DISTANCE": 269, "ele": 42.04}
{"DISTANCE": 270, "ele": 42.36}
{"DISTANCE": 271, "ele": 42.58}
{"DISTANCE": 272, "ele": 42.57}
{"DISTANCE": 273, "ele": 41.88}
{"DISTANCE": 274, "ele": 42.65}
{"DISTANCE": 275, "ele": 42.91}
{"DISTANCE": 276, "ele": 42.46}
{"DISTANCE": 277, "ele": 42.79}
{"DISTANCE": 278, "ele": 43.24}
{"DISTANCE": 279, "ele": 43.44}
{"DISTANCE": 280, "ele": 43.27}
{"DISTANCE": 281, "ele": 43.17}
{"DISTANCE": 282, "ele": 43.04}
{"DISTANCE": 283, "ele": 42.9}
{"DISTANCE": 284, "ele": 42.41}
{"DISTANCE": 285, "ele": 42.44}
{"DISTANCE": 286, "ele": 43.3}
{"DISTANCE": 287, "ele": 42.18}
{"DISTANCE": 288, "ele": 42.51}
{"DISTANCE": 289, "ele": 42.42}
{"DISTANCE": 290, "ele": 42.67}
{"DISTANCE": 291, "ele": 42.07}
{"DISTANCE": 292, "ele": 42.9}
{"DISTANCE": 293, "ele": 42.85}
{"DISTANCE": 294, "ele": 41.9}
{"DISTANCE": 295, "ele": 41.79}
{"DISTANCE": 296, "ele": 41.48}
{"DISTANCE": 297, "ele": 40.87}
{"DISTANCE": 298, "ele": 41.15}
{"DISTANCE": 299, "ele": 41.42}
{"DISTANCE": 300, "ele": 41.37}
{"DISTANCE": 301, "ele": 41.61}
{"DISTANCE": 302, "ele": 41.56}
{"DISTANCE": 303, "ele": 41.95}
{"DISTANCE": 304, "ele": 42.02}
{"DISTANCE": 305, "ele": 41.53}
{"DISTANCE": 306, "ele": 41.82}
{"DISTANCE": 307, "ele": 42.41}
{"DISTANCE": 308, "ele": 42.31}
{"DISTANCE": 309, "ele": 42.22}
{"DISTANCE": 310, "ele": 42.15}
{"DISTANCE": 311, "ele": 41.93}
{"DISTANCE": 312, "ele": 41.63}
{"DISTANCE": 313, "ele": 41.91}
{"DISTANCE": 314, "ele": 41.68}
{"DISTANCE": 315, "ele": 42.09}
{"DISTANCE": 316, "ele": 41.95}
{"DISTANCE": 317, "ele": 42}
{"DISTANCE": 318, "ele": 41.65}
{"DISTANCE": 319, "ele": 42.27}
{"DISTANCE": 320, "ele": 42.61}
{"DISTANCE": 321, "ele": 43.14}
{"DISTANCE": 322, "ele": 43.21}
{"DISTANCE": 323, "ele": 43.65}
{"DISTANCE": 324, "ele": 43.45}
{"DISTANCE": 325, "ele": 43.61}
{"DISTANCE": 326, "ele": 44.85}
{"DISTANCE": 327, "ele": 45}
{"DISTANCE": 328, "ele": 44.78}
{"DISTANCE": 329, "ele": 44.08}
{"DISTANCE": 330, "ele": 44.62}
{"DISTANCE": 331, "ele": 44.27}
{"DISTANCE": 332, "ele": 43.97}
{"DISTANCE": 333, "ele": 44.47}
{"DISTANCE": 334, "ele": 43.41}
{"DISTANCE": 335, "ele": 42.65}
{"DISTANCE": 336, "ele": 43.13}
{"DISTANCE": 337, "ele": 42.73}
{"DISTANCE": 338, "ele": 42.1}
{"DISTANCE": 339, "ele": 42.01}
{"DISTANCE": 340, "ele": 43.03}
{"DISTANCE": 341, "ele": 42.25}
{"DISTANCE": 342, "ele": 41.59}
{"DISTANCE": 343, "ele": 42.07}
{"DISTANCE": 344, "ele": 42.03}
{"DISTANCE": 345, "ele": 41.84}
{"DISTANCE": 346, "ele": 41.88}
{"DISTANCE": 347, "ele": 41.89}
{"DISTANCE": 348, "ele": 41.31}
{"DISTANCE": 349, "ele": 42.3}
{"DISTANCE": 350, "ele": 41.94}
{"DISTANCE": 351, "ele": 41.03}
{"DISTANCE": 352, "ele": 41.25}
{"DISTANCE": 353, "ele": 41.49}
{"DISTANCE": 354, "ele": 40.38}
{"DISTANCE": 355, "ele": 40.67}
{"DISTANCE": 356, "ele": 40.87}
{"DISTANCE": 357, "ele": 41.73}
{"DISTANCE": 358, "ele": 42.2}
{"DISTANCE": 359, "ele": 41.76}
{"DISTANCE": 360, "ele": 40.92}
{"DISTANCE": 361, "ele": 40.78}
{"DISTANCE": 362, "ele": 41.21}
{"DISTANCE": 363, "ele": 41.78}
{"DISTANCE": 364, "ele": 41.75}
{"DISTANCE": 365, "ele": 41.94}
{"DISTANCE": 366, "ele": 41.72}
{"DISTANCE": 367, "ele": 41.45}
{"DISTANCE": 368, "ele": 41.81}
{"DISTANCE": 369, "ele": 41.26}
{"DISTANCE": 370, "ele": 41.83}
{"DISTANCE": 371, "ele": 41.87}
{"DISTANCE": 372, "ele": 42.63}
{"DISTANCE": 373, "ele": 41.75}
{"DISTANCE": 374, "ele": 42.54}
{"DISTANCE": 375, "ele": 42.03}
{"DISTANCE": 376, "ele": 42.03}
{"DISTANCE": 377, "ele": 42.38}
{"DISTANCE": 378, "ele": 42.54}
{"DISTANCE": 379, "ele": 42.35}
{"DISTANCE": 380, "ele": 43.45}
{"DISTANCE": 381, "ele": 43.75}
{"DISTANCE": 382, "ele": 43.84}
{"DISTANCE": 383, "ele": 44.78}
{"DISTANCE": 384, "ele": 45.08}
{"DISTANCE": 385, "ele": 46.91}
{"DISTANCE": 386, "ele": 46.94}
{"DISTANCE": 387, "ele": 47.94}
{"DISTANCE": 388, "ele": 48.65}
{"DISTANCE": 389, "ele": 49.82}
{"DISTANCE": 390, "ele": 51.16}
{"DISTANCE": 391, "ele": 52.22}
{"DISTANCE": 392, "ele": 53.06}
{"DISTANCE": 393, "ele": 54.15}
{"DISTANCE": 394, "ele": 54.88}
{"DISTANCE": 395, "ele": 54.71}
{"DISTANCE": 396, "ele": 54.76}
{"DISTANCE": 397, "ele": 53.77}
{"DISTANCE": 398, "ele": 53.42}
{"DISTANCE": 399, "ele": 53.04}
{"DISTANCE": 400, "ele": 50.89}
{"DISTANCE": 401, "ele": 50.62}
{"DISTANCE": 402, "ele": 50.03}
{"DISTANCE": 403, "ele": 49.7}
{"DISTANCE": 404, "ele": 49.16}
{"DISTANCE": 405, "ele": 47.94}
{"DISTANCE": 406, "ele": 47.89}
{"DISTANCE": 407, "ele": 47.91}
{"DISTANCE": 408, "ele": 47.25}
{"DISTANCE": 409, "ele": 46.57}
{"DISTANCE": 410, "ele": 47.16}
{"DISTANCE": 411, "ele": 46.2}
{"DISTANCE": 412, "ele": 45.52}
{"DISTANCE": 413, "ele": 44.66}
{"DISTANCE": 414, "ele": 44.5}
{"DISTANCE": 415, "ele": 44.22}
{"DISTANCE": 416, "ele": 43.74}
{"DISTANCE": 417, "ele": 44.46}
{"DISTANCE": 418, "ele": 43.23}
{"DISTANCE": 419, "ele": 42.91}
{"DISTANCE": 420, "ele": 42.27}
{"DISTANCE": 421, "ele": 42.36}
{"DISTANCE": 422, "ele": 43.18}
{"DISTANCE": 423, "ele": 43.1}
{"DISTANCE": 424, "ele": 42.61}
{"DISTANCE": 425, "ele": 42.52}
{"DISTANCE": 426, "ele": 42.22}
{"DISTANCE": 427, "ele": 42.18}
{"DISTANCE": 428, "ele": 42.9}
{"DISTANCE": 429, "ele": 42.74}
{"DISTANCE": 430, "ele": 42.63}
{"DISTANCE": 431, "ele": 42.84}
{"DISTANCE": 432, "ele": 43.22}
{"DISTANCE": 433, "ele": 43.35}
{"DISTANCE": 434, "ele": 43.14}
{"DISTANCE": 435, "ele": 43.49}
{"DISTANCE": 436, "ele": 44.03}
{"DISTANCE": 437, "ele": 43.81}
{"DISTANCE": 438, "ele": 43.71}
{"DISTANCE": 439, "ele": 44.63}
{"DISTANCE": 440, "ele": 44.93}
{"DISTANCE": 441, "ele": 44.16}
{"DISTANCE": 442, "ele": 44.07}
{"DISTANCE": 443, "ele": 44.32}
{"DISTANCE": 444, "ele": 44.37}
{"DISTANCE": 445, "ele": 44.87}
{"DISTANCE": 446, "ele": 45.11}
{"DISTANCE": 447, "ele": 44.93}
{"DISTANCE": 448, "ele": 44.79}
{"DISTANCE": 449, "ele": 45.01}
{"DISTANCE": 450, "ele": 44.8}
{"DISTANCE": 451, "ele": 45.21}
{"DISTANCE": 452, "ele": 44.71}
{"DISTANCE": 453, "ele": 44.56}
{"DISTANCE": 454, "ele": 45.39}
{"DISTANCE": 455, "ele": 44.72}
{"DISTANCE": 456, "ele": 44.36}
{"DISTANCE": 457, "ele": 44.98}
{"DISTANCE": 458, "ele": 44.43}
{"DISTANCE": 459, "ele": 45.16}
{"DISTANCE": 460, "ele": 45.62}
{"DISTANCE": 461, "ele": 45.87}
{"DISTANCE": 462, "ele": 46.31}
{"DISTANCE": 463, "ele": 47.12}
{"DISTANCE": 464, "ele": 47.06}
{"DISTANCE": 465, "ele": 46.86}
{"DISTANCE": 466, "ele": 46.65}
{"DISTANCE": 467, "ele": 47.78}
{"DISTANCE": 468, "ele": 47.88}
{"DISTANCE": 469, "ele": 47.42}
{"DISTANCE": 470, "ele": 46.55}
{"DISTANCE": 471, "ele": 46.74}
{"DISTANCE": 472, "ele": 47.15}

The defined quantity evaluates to 42.3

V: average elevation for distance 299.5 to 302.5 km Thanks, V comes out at 41.5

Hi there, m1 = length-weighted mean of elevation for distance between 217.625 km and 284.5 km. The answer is 41.2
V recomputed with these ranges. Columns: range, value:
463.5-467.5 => 47.1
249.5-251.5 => 41.2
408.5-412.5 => 46.4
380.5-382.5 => 43.8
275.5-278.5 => 42.8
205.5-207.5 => 40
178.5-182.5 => 41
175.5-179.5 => 40.9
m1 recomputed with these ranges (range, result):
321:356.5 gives 42.7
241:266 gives 40.9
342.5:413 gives 45.2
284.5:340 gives 42.6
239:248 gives 40.7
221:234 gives 40.7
